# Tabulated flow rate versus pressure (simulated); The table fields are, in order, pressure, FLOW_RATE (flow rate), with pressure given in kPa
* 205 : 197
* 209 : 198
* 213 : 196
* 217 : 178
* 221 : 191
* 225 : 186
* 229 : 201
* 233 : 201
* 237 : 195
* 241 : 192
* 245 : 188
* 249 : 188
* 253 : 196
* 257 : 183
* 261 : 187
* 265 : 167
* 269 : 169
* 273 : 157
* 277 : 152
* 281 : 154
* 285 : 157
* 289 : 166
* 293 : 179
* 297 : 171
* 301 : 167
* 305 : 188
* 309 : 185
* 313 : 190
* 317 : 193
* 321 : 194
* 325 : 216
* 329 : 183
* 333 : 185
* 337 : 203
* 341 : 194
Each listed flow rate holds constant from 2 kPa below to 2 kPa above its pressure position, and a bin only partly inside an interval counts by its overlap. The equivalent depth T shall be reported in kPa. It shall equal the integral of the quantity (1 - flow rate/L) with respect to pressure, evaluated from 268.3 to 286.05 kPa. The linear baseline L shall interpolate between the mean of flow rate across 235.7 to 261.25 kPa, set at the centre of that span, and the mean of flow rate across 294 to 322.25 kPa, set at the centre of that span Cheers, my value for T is 2.83 kPa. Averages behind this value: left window 190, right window 184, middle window 157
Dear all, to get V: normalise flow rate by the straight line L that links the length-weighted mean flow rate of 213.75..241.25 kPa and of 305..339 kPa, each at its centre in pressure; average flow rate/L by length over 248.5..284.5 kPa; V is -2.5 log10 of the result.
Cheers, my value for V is 0.13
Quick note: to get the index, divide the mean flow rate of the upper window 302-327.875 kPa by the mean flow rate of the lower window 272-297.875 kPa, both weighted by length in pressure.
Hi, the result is 1.2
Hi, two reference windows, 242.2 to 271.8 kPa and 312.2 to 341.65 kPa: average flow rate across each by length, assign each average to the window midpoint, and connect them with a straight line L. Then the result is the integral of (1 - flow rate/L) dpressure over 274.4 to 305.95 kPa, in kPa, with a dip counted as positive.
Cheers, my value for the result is 3.76 kPa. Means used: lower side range 182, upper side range 195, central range 166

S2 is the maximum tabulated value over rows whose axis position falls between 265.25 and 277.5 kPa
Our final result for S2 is 169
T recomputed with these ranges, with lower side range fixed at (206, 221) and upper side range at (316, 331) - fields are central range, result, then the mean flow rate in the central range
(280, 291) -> 2.0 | 159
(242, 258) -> 0.3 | 189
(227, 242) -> -0.4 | 198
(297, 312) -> 1.2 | 179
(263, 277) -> 2.3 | 163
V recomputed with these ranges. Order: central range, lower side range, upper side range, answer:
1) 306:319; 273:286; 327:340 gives -0.08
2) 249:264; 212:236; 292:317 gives 0.00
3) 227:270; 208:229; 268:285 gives -0.09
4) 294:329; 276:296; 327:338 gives -0.06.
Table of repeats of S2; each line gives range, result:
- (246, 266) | 196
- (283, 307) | 188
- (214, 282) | 201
